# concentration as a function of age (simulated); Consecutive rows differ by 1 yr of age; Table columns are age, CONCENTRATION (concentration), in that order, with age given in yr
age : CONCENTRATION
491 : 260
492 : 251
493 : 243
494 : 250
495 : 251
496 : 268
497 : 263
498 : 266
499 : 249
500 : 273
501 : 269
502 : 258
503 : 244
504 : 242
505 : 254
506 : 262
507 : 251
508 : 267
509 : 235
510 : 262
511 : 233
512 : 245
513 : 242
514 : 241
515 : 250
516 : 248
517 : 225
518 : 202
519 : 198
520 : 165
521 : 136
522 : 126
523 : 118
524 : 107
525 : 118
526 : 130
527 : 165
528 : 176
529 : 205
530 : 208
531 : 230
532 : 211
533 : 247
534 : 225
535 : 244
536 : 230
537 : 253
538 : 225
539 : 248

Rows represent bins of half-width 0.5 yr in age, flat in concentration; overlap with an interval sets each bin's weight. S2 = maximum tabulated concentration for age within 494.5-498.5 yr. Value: 268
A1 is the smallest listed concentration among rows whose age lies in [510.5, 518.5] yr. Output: 202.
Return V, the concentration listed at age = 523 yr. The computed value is 118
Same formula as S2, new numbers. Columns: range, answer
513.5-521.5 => 250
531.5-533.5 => 247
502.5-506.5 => 262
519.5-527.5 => 165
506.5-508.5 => 267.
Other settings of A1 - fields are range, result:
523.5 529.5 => 107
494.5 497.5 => 251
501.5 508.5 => 242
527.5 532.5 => 176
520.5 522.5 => 126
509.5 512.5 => 233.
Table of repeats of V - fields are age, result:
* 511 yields 233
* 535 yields 244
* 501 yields 269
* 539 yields 248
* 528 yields 176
